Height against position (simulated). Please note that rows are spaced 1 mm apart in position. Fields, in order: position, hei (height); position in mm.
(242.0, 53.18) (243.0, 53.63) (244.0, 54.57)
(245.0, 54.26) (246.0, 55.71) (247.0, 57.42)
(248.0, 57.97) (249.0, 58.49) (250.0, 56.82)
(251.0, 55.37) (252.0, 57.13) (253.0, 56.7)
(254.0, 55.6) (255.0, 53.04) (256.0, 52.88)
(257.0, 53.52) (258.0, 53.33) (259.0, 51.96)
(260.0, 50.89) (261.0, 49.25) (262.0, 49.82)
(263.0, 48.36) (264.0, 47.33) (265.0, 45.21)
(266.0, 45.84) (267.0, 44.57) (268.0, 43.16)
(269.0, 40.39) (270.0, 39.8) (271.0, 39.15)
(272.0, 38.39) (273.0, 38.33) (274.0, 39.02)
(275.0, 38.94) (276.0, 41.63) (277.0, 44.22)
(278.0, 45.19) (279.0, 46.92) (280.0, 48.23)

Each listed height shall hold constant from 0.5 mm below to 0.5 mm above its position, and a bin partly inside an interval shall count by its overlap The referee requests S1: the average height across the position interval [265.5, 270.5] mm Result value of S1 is 42.8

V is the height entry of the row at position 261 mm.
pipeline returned 49.25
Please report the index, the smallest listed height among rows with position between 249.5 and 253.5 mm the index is 55.37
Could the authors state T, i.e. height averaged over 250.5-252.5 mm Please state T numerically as 56.2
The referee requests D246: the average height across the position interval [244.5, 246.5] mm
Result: 55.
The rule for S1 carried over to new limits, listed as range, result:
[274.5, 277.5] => 41.6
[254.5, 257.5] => 53.1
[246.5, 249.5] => 58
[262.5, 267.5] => 46.3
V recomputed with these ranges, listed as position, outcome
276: 41.63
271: 39.15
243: 53.63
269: 40.39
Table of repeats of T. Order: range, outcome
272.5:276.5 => 39.5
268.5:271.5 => 39.8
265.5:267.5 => 45.2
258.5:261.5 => 50.7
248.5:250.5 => 57.7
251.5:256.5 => 55.1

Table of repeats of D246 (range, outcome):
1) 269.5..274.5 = 38.9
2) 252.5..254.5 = 56.2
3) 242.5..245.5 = 54.2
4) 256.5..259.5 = 52.9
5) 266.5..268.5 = 43.9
